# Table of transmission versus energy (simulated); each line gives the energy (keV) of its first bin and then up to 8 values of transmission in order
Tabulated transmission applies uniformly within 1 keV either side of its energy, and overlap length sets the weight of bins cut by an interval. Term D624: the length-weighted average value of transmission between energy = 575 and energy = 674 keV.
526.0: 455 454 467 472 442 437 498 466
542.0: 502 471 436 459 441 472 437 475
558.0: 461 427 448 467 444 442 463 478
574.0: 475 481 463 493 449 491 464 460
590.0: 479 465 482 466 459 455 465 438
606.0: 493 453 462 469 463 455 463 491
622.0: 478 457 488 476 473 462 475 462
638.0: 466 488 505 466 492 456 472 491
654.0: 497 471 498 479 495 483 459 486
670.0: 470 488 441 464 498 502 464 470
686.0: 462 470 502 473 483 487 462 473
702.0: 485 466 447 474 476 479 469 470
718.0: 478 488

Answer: 473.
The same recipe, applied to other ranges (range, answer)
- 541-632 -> 465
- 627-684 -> 478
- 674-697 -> 478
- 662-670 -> 478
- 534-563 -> 459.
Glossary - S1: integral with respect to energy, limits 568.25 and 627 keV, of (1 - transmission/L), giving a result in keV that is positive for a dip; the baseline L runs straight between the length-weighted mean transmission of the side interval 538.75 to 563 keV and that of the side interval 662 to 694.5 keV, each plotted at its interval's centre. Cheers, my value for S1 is -0.5 keV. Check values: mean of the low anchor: 458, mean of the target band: 469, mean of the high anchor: 476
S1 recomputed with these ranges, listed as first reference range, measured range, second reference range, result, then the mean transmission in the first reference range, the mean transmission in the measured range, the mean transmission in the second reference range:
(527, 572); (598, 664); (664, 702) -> -0.6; 459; 473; 476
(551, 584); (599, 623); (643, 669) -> 0.3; 462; 465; 480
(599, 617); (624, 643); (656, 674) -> -0.3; 461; 476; 479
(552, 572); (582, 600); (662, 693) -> -0.4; 454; 469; 476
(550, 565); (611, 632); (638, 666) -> 0.1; 454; 471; 483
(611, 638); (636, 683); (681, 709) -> -0.8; 470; 479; 473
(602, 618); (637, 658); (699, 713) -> -0.7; 462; 481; 471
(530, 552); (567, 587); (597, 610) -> -0.4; 463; 470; 461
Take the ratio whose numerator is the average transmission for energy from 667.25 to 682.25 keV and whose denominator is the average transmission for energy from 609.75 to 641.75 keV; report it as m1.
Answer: 1.01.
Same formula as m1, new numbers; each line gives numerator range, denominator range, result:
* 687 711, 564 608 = 1.02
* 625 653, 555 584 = 1.03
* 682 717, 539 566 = 1.03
